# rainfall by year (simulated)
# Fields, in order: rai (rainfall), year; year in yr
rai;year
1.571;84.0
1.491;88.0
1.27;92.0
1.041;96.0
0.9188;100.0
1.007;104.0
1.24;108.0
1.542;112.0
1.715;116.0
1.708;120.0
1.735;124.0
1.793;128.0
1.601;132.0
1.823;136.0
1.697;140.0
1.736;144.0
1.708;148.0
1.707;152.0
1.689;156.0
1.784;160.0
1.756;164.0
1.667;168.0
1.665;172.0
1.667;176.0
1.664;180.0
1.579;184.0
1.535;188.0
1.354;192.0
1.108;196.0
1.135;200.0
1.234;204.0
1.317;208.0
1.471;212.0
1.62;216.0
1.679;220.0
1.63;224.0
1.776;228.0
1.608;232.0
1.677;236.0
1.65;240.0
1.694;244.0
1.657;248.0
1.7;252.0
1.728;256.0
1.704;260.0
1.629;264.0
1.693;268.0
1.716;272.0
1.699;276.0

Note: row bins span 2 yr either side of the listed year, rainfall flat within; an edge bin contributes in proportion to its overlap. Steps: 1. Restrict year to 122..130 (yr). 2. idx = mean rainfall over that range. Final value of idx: 1.76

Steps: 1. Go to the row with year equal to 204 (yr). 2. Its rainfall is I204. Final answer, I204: 1.234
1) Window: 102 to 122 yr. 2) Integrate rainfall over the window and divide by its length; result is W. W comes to 1.44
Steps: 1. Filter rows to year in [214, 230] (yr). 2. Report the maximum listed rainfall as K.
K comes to 1.776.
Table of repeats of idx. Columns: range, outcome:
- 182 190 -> 1.56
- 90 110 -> 1.1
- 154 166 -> 1.74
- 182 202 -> 1.34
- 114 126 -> 1.72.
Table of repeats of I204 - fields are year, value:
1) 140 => 1.697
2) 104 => 1.007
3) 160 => 1.784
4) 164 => 1.756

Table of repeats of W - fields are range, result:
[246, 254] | 1.68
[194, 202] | 1.12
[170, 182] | 1.67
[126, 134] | 1.7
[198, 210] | 1.23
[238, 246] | 1.67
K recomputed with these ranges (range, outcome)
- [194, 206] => 1.234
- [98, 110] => 1.24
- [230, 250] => 1.694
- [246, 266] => 1.728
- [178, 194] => 1.664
